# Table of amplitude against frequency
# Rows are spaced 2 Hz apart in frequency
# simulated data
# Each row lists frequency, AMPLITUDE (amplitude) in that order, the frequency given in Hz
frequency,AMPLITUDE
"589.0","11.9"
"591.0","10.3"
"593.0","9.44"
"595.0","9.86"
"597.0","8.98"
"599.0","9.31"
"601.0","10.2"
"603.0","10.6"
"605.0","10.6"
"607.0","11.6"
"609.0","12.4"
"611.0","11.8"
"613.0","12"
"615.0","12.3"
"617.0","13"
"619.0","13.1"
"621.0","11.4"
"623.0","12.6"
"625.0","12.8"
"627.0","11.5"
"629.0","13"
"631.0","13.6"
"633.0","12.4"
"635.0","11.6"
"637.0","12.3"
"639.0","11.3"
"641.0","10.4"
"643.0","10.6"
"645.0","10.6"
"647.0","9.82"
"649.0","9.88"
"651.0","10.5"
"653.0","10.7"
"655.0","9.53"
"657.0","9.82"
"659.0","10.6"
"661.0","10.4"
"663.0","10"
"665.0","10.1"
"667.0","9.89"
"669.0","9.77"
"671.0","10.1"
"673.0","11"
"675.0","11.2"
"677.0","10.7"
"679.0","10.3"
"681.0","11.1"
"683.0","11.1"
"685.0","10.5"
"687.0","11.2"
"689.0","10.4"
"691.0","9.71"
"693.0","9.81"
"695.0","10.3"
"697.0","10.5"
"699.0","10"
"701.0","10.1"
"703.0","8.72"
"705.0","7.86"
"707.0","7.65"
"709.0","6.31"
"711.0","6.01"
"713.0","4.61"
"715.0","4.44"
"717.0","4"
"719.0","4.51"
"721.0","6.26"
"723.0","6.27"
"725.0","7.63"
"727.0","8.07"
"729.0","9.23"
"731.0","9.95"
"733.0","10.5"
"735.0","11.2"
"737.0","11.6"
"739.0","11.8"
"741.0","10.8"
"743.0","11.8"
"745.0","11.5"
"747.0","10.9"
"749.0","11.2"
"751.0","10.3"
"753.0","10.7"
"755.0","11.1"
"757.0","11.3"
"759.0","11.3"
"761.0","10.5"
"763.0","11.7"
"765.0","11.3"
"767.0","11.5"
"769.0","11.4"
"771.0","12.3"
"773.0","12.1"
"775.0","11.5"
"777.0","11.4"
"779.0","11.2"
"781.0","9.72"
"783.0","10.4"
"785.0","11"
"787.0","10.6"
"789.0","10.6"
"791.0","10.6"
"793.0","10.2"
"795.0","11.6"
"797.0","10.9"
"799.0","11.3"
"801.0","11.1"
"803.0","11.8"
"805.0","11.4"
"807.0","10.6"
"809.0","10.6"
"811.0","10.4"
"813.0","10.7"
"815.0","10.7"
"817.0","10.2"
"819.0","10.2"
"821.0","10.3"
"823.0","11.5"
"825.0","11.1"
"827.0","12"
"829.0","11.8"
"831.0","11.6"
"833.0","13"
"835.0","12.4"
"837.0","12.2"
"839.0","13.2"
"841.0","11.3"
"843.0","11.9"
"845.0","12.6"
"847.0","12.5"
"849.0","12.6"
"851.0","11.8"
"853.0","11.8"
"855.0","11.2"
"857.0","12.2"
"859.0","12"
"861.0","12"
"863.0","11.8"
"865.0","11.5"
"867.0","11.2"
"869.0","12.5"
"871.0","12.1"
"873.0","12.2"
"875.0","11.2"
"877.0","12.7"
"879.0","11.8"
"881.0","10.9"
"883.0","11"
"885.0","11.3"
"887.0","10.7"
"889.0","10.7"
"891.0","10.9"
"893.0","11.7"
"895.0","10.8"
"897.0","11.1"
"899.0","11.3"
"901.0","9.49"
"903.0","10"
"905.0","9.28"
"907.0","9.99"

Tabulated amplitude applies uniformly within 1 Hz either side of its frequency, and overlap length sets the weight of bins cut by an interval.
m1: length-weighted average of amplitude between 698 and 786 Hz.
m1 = 9.63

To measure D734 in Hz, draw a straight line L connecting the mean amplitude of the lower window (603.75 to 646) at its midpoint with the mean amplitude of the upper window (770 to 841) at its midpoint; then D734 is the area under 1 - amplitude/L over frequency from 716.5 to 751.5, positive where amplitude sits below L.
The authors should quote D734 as 6.5 Hz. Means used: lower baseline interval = 11.9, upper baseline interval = 11.2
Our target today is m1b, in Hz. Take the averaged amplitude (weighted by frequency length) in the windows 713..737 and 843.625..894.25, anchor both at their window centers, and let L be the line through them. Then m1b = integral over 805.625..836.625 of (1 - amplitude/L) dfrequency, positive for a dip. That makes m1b -2.5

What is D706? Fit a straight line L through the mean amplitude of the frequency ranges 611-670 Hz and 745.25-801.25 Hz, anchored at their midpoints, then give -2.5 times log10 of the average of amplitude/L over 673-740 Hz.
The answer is 0.24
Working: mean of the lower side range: 11.2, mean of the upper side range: 11.1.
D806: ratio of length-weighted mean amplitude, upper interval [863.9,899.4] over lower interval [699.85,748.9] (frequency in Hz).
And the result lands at 1.35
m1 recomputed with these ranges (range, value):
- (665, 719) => 9.06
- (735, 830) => 11.1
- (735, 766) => 11.2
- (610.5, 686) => 11.1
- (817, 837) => 11.5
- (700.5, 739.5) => 7.76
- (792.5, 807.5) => 11.2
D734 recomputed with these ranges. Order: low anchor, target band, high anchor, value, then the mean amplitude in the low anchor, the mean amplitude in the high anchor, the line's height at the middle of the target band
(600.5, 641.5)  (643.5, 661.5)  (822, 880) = 2.6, 12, 12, 12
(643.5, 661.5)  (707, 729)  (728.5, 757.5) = 9.6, 10.2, 10.9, 10.7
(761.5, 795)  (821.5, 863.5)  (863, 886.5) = -2.0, 11.1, 11.7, 11.5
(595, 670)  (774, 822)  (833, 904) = 2.8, 11.1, 11.6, 11.5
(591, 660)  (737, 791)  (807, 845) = 0.9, 11.2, 11.4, 11.3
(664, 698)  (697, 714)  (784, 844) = 4.4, 10.5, 11.2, 10.6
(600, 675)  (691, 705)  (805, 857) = 1.9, 11.2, 11.5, 11.3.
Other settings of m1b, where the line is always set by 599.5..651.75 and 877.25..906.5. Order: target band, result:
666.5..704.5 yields 3.7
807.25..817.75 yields 0.5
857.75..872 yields -1.3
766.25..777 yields -0.5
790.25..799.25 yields 0.2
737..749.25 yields -0.1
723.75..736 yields 2.1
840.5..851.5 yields -1.2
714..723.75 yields 5.4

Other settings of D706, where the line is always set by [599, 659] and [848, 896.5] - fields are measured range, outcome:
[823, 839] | -0.04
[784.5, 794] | 0.09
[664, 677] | 0.11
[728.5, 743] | 0.06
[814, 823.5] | 0.10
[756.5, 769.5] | 0.02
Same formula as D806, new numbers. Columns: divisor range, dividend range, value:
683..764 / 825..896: 1.26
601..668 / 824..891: 1.05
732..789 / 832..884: 1.07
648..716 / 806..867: 1.21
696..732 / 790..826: 1.48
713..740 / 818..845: 1.47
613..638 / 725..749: 0.85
